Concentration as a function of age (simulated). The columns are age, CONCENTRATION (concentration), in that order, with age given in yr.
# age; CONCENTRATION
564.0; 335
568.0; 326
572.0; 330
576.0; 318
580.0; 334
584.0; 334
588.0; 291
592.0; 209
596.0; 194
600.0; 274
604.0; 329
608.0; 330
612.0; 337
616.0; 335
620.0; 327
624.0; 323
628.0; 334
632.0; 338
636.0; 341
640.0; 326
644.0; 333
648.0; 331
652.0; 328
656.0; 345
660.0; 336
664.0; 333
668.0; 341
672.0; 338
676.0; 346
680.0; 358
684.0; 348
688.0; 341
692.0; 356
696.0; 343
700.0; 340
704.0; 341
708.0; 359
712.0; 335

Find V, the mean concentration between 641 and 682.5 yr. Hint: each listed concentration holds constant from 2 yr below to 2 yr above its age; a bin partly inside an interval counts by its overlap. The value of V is 339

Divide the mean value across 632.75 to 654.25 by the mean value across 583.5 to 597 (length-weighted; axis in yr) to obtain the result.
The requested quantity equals 1.31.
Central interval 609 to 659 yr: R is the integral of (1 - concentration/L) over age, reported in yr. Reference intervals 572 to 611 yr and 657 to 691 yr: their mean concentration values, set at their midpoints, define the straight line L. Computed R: -2.2 yr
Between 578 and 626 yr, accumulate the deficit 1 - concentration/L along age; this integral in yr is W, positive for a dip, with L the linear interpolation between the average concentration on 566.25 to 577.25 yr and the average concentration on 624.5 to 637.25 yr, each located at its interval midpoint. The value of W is 4.2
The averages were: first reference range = 325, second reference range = 336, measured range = 301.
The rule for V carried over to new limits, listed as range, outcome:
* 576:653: 313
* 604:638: 333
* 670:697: 347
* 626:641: 335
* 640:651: 331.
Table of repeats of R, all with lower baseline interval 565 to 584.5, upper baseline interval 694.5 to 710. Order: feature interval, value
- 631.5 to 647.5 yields 0.2 yr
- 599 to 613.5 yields 0.6 yr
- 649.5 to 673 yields 0.2 yr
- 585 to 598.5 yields 3.7 yr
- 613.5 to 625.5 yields 0.2 yr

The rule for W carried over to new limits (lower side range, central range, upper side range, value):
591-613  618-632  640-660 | -1.1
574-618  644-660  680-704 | -0.4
